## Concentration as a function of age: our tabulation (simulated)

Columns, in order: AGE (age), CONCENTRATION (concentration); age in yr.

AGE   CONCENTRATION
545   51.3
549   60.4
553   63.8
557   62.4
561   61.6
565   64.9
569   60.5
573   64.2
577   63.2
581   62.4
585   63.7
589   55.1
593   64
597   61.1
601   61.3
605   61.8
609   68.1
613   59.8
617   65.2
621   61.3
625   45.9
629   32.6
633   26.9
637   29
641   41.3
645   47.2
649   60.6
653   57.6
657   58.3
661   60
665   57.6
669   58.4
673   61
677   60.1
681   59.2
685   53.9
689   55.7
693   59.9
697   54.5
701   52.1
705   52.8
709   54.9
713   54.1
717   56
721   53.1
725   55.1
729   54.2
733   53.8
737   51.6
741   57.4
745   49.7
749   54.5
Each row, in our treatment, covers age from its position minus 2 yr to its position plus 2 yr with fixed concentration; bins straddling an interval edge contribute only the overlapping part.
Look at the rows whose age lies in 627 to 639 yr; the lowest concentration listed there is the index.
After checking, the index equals 26.9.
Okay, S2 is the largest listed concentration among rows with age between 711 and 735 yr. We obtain 56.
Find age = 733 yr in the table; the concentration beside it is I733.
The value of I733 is 53.8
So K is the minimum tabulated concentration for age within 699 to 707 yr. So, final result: 52.1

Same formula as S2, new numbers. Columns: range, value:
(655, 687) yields 61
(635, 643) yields 41.3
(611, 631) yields 65.2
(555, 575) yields 64.9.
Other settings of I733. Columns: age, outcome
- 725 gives 55.1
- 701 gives 52.1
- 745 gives 49.7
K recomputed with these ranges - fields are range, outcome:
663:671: 57.6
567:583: 60.5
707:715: 54.1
